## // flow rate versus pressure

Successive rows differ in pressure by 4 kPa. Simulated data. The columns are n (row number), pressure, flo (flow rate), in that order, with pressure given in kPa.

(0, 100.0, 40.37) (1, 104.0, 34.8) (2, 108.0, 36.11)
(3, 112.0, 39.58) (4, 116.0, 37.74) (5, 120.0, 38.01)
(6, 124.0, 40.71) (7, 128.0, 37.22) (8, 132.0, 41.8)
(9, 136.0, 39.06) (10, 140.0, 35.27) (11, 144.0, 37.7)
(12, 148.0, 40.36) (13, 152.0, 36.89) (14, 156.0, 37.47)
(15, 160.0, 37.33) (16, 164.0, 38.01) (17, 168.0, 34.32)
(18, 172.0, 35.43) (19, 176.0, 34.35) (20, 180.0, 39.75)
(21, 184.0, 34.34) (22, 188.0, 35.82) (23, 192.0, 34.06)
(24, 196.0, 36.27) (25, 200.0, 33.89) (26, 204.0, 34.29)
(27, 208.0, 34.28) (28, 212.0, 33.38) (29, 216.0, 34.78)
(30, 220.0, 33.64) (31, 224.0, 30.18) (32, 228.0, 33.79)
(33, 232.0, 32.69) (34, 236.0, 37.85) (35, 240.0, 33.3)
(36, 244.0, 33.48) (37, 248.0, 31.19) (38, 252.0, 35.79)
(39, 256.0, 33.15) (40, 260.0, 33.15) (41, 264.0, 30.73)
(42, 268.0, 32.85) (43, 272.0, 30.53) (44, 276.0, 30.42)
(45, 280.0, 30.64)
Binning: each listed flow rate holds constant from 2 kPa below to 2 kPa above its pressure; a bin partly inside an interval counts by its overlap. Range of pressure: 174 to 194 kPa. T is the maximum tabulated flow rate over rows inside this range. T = 39.75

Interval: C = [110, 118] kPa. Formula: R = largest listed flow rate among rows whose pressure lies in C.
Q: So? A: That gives 39.58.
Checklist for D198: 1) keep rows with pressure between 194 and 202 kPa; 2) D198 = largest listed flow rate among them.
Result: 36.27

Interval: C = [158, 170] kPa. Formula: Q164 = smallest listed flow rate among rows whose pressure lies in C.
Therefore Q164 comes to 34.32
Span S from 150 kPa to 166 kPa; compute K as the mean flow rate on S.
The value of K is 37.4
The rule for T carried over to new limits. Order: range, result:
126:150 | 41.8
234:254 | 37.85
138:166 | 40.36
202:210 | 34.29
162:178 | 38.01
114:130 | 40.71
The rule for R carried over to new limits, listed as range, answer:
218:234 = 33.79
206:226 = 34.78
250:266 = 35.79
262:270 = 32.85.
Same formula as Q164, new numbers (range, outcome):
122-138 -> 37.22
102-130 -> 34.8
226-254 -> 31.19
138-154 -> 35.27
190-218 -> 33.38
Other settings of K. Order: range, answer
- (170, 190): 35.9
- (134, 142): 37.2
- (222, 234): 32.2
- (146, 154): 38.6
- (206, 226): 33.3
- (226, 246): 34.2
